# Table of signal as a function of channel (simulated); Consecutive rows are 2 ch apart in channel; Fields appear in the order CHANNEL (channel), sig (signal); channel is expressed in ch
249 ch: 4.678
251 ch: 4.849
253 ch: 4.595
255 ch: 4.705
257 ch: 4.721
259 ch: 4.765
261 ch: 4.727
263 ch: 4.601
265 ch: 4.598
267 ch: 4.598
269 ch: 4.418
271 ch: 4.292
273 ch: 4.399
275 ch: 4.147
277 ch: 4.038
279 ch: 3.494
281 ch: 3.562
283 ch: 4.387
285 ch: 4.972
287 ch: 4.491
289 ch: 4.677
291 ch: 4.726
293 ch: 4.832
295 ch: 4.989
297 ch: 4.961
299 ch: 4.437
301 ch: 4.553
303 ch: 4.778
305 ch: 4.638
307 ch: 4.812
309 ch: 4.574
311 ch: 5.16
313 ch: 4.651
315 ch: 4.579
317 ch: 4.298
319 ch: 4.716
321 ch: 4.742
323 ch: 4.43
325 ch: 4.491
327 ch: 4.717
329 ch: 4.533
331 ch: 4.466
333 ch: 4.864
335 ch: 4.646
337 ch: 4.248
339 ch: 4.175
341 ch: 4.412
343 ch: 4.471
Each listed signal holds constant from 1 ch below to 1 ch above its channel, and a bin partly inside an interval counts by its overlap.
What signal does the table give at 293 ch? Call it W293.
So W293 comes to 4.832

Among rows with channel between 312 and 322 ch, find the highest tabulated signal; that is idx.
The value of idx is 4.742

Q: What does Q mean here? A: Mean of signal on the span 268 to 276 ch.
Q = 4.31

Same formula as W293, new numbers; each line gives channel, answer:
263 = 4.601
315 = 4.579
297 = 4.961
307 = 4.812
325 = 4.491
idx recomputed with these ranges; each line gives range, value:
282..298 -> 4.989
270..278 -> 4.399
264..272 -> 4.598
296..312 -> 5.16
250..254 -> 4.849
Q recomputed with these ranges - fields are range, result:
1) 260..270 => 4.59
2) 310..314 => 4.91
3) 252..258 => 4.67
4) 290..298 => 4.88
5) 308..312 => 4.87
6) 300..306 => 4.66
